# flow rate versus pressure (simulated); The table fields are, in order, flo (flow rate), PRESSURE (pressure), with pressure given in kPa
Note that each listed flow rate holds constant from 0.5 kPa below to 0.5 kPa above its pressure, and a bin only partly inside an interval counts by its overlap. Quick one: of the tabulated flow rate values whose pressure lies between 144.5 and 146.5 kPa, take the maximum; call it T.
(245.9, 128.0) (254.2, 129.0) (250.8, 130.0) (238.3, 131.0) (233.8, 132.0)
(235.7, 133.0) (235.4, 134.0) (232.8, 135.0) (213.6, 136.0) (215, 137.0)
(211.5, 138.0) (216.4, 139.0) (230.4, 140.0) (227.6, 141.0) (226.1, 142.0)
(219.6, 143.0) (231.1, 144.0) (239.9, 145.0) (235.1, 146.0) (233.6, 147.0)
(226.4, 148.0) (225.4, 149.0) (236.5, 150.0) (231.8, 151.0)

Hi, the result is 239.9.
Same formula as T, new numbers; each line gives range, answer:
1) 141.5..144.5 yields 231.1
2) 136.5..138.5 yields 215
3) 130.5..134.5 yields 238.3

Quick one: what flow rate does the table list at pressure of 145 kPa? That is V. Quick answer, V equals 239.9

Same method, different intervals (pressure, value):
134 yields 235.4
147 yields 233.6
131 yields 238.3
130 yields 250.8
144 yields 231.1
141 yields 227.6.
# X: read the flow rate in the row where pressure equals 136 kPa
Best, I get 213.6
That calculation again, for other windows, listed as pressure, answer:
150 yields 236.5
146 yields 235.1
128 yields 245.9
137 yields 215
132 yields 233.8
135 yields 232.8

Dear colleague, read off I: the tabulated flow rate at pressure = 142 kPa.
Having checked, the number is 226.1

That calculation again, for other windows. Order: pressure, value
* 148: 226.4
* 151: 231.8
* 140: 230.4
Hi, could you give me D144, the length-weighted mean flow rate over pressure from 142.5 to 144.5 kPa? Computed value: 225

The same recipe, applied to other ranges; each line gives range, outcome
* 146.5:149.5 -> 228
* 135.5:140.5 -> 217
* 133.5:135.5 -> 234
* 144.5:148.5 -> 234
